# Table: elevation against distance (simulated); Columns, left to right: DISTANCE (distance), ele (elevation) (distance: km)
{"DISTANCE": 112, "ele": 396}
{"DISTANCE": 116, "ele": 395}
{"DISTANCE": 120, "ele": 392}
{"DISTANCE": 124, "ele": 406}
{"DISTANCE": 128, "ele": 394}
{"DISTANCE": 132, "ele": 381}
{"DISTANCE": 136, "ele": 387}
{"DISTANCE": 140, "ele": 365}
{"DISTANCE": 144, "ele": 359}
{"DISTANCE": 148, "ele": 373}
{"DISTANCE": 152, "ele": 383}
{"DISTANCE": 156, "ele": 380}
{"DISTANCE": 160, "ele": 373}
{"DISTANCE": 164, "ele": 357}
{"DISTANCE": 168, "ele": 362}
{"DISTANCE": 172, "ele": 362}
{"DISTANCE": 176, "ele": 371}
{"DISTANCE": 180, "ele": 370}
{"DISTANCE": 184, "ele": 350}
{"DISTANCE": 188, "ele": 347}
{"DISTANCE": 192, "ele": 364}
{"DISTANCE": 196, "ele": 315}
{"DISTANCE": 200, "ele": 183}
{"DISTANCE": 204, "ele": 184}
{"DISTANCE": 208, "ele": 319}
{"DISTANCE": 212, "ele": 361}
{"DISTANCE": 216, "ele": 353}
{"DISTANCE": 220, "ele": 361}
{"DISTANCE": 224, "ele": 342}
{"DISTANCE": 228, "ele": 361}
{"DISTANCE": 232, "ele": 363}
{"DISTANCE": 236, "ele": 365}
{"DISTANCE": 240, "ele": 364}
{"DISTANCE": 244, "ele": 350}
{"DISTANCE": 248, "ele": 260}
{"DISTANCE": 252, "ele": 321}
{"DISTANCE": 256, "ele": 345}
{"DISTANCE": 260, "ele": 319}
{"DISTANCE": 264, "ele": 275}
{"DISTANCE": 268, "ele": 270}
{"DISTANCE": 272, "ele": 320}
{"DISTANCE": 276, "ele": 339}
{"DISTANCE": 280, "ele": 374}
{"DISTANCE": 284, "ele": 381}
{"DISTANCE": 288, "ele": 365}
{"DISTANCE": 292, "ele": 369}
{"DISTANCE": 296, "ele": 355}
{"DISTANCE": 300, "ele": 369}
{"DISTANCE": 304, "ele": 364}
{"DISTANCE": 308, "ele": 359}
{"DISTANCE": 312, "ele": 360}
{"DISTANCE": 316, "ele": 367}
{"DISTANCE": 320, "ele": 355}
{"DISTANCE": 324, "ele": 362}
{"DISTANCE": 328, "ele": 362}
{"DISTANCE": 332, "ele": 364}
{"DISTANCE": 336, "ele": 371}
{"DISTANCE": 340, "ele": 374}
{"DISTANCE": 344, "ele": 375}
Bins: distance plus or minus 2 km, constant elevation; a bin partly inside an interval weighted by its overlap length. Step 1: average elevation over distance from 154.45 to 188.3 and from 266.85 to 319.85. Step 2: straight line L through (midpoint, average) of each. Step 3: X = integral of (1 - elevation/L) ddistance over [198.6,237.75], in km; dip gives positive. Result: 4.3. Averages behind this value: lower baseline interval 364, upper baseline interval 355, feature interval 321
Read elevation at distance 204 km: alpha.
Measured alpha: 184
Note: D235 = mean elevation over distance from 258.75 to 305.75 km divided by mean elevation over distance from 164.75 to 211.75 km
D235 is 1.06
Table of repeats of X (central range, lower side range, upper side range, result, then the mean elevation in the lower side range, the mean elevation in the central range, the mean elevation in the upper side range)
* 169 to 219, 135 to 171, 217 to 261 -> 4.5 km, 370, 325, 342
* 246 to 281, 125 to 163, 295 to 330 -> 5.2 km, 377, 312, 362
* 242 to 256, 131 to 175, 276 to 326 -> 2.0 km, 371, 315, 364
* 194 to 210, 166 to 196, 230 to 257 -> 4.6 km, 358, 250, 338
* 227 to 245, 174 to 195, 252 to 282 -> -1.4 km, 358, 361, 320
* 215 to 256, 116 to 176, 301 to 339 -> 2.9 km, 377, 344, 363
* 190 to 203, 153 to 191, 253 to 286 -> 2.8 km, 364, 279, 328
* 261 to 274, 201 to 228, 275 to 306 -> 2.2 km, 318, 291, 365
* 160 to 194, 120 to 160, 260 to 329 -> 1.1 km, 381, 361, 349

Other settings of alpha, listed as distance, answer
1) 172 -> 362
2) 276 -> 339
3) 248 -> 260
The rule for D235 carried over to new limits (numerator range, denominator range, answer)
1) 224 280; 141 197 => 0.91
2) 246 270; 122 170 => 0.79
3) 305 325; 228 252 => 1.06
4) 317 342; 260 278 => 1.20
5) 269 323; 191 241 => 1.10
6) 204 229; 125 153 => 0.89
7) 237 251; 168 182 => 0.89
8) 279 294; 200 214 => 1.36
